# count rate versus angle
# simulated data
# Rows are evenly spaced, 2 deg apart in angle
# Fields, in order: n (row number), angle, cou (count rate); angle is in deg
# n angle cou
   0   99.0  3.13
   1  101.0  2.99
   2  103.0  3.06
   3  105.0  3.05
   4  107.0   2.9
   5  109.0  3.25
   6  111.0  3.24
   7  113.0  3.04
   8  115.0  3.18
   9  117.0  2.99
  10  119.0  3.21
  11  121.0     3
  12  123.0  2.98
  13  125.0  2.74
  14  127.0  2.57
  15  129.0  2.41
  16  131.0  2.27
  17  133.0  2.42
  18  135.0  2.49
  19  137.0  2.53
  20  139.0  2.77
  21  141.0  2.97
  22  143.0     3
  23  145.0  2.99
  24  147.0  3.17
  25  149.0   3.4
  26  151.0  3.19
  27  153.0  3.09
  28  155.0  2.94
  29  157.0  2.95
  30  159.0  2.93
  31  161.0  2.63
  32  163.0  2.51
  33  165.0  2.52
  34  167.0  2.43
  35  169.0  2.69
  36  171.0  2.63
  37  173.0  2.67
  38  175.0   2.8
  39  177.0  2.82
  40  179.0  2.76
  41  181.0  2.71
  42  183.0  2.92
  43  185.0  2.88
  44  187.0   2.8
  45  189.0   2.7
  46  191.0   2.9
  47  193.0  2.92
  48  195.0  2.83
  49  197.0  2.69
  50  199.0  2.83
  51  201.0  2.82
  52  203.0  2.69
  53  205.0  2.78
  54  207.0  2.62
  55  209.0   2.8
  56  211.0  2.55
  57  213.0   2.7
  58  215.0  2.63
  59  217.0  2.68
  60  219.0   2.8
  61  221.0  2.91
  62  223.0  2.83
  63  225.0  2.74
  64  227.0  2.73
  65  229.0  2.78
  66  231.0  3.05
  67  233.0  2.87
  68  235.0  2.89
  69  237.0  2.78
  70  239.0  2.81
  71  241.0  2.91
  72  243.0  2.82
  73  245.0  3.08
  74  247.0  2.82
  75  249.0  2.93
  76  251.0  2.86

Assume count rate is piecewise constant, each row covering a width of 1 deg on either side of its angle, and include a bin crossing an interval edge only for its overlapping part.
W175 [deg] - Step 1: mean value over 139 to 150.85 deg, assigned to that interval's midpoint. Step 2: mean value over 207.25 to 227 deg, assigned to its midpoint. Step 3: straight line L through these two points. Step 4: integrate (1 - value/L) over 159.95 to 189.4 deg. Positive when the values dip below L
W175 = 2.4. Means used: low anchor 3.08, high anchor 2.73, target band 2.7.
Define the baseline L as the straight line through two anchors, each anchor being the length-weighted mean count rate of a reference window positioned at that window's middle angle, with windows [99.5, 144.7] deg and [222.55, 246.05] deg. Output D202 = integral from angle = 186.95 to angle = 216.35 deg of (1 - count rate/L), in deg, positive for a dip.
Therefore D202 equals 1.2 deg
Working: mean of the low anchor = 2.87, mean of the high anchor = 2.86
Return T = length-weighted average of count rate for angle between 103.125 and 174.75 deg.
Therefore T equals 2.85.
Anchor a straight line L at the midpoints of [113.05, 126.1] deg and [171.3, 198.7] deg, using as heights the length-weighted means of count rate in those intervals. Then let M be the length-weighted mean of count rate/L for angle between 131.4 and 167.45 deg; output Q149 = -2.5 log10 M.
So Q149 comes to 0.03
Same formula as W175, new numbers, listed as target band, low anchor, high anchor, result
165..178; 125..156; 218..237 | 0.7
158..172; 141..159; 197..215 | 1.7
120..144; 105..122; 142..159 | 3.2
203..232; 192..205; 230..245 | 0.9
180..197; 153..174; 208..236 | -0.5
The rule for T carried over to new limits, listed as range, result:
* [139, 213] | 2.82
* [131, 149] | 2.8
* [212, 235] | 2.8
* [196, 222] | 2.73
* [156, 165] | 2.73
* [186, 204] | 2.8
